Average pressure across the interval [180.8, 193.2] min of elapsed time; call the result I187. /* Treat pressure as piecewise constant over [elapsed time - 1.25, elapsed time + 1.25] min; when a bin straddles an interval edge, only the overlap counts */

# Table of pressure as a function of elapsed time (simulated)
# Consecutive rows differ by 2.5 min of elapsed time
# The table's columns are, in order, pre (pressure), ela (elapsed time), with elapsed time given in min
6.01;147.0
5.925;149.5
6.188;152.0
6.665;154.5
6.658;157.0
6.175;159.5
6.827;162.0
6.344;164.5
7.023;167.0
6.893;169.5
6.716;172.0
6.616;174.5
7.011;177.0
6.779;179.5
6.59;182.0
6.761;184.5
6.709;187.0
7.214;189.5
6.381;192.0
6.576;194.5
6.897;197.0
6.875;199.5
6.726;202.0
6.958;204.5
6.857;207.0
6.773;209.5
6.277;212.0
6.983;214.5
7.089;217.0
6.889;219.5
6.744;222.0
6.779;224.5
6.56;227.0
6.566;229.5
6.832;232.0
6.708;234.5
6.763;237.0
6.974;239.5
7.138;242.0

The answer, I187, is 6.73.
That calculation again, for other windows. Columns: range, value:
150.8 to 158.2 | 6.5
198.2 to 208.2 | 6.85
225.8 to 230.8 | 6.57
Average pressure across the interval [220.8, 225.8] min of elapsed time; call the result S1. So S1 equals 6.76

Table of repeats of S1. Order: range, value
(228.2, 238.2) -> 6.72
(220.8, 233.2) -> 6.7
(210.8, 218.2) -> 6.78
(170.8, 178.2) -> 6.78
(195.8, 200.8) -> 6.88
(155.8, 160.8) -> 6.42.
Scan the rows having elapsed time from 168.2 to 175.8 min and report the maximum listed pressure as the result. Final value 6.893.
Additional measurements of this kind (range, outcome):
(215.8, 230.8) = 7.089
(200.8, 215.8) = 6.983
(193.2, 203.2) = 6.897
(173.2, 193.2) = 7.214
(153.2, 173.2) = 7.023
